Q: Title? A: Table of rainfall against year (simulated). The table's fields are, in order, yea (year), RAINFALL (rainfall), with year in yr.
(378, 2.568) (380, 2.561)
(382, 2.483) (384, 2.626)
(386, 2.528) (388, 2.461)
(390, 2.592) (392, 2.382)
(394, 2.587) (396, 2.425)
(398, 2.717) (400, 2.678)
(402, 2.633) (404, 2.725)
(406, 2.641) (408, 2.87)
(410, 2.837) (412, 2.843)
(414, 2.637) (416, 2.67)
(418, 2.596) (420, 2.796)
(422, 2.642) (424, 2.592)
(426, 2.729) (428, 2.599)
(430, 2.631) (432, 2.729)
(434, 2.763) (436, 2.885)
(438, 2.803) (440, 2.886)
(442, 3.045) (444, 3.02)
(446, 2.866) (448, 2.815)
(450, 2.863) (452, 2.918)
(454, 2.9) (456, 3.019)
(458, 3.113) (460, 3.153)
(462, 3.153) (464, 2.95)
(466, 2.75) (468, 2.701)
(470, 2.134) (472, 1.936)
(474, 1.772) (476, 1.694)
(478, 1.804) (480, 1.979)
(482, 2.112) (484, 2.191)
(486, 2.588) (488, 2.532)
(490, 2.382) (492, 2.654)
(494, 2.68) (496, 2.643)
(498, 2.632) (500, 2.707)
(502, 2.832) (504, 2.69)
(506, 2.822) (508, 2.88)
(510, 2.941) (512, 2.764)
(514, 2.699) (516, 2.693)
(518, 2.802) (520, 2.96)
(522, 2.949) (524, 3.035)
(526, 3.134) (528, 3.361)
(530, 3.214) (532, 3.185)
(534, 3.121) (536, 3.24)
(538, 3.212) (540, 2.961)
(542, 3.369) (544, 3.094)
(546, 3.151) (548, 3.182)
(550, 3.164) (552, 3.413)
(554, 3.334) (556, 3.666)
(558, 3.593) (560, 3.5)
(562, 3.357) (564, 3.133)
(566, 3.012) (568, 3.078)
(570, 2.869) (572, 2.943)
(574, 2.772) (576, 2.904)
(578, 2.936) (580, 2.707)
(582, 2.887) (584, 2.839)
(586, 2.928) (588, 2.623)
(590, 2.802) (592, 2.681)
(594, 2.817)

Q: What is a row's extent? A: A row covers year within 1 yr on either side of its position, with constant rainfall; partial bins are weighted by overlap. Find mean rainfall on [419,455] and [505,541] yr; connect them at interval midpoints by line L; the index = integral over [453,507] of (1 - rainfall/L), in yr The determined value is 6.7 yr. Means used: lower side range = 2.8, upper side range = 3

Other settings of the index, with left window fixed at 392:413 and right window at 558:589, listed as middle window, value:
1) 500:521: 0.5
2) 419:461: -1.5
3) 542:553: -1.0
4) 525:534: -0.9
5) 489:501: 1.0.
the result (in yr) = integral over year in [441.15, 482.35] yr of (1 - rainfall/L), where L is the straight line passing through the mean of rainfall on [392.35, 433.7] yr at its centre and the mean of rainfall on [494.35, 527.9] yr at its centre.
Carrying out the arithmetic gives 2.1 yr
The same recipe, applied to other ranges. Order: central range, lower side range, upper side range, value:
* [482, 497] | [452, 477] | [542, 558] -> 1.7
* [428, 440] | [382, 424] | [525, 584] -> -0.1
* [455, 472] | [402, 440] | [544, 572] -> 0.4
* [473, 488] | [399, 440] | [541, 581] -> 4.4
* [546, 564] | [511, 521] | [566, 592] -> -3.5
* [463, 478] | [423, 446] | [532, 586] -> 3.3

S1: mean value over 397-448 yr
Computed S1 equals 2.75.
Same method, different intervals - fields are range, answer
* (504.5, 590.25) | 3.05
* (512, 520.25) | 2.77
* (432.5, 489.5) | 2.62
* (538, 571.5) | 3.24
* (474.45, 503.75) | 2.38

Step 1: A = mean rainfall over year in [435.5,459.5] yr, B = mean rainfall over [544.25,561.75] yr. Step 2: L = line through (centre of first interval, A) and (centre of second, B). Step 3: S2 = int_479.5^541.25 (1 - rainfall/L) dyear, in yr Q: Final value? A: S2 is 7.6 yr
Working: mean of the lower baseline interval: 2.93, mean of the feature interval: 2.8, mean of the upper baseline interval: 3.36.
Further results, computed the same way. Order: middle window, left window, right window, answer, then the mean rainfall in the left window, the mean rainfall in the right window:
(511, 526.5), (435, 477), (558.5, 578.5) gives 0.3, 2.73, 3.07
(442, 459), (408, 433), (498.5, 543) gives -1.0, 2.7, 2.98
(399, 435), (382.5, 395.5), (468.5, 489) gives -4.7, 2.52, 2.09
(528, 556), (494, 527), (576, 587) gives -3.8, 2.82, 2.86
